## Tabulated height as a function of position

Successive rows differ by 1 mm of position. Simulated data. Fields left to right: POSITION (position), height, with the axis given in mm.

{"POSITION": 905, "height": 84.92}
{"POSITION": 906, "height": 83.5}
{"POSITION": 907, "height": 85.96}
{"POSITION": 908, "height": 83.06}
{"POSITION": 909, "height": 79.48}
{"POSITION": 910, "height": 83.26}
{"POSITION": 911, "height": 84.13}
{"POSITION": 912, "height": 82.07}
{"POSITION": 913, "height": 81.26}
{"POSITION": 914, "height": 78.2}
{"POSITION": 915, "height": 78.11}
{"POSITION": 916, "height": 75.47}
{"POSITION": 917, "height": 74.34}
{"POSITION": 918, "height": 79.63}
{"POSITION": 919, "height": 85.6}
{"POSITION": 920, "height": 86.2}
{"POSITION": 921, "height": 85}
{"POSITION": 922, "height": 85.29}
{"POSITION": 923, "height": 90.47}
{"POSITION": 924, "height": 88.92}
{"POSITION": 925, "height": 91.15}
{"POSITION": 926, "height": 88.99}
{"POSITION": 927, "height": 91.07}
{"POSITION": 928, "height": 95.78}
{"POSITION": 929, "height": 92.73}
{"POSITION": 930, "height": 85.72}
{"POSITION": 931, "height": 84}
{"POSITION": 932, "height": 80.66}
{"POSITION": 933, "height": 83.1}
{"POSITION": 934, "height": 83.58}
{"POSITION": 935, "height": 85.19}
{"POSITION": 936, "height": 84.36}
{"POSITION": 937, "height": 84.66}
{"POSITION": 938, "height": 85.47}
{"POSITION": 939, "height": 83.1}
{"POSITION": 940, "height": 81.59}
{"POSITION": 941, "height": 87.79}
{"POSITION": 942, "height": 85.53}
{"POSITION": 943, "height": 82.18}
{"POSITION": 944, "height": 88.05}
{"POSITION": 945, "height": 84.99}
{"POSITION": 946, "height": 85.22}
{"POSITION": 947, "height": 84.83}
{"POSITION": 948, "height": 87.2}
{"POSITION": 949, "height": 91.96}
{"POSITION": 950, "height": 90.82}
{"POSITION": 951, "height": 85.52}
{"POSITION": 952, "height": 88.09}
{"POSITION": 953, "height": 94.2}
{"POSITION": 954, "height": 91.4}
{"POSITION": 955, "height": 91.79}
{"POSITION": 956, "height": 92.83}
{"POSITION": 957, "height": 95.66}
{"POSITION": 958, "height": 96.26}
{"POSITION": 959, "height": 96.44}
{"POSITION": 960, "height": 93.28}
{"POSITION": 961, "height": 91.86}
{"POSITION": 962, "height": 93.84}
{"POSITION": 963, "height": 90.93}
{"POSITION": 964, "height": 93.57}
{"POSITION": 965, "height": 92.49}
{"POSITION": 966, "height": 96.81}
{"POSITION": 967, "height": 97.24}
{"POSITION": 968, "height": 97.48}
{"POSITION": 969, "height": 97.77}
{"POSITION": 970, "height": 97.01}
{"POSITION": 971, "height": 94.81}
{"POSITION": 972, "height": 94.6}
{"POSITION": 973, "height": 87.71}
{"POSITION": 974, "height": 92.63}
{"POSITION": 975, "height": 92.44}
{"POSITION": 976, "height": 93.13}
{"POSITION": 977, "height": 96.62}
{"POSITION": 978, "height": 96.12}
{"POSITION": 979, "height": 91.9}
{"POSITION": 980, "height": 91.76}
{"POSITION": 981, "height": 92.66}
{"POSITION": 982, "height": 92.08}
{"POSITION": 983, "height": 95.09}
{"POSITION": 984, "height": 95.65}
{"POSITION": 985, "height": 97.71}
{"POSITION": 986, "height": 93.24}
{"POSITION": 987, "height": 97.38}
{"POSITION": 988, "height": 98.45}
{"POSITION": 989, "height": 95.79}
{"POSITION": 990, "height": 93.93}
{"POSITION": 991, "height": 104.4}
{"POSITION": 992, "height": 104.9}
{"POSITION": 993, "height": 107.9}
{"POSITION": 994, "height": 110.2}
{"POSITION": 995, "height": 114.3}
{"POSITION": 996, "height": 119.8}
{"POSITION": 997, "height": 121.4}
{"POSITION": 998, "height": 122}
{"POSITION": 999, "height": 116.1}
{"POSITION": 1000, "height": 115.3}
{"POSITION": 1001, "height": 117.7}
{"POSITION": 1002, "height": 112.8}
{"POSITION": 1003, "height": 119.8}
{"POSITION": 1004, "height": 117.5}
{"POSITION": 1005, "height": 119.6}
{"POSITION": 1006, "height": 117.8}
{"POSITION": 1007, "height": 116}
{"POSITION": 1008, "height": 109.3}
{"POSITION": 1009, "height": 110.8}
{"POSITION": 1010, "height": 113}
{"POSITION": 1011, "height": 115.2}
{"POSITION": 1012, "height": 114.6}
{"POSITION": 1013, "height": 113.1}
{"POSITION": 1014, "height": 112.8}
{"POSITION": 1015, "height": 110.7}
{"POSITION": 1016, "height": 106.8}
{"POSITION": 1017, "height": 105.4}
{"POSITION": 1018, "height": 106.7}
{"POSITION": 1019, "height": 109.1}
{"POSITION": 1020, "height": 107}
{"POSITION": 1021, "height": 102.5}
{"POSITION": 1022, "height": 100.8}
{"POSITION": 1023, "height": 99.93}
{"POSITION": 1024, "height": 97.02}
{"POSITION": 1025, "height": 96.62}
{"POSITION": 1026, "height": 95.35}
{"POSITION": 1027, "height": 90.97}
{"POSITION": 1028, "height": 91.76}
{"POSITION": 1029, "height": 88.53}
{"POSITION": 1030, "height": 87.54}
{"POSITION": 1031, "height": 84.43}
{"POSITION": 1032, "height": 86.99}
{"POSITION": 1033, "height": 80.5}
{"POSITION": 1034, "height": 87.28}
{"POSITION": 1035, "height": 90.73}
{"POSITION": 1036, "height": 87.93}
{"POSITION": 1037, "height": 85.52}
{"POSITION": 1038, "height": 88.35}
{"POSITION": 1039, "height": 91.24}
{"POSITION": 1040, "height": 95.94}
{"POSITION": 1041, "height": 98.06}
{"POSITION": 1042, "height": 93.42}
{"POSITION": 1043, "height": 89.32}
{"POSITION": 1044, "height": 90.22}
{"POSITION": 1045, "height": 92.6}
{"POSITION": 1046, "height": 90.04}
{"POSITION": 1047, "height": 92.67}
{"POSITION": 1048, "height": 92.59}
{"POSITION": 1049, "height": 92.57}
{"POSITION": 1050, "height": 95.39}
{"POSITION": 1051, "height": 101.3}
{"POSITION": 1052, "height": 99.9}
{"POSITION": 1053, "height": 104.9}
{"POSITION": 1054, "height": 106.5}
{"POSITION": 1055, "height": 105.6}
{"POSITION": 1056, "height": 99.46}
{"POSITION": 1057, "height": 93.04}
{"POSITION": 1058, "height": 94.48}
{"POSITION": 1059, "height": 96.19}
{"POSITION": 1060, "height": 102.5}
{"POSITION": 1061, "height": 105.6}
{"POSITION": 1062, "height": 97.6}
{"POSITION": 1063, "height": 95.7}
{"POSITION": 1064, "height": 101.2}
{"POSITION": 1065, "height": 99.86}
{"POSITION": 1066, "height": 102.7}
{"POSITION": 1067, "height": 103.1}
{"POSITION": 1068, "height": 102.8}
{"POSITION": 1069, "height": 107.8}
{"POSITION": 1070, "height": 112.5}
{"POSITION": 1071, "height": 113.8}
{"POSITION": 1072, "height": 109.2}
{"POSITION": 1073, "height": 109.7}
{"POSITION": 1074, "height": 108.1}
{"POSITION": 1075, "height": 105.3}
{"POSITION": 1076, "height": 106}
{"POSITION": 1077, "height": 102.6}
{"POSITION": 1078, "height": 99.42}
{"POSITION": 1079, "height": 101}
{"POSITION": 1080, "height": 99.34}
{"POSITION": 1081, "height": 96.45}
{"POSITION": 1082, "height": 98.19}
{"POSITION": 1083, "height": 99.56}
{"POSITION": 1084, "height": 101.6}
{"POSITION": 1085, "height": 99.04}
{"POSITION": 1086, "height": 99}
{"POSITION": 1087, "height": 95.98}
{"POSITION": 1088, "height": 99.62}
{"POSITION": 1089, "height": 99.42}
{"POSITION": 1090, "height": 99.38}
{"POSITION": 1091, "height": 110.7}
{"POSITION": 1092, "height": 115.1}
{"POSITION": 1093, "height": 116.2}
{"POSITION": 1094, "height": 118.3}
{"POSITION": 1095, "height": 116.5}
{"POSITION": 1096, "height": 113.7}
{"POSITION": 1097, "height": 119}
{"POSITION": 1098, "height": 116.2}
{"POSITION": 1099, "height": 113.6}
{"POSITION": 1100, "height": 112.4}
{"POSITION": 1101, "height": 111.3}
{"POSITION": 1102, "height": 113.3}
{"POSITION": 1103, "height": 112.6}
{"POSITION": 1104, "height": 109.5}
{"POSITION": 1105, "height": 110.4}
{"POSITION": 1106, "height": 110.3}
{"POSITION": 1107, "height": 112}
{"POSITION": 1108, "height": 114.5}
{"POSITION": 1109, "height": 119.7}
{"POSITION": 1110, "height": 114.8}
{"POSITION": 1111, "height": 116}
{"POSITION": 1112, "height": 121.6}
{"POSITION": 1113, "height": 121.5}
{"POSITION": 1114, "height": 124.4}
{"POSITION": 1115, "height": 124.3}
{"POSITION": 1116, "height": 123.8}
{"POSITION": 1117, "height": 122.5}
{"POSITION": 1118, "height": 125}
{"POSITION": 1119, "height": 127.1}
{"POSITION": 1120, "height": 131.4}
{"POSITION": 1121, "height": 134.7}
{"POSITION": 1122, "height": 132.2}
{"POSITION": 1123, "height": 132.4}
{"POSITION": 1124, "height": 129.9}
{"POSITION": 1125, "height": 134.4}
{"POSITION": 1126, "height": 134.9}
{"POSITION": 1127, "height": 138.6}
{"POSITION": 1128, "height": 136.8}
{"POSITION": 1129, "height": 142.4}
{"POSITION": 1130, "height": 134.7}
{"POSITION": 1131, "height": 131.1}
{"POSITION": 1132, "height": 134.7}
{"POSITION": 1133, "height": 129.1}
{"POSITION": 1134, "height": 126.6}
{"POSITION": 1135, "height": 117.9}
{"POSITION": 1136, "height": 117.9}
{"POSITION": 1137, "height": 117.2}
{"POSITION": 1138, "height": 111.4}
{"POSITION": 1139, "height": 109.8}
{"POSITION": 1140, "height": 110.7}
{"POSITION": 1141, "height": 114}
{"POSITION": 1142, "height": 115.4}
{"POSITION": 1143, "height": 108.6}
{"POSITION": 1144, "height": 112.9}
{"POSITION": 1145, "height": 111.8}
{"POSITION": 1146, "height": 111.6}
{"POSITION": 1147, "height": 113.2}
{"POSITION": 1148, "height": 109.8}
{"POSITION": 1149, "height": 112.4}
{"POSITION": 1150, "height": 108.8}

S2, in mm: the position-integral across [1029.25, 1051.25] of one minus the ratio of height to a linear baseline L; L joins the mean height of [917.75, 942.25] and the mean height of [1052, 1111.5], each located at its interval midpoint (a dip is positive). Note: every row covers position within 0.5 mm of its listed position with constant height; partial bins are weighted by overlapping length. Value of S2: 2.2 mm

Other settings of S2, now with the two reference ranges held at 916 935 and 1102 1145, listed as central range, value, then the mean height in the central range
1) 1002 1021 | -2.0 mm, 112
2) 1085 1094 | 0.9 mm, 105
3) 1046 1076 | 2.5 mm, 102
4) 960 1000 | -1.2 mm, 98.9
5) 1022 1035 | 1.7 mm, 91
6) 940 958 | 0.3 mm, 88.7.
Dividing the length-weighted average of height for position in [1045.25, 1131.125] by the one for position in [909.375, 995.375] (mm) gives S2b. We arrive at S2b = 1.22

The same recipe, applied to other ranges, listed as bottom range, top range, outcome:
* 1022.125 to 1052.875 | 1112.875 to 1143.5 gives 1.37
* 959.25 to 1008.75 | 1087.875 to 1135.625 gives 1.19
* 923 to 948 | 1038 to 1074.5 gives 1.15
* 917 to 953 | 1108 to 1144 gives 1.44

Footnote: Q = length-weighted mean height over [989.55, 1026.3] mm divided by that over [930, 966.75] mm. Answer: 1.2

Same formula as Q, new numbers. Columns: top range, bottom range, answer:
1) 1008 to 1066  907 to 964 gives 1.13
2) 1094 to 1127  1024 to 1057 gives 1.30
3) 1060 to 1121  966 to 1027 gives 1.06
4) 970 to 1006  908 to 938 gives 1.22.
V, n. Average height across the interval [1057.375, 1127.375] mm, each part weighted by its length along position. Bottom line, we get 112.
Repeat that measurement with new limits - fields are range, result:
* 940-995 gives 93.7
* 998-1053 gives 101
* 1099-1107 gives 112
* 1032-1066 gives 95.1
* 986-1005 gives 110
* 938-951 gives 86.1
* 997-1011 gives 116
